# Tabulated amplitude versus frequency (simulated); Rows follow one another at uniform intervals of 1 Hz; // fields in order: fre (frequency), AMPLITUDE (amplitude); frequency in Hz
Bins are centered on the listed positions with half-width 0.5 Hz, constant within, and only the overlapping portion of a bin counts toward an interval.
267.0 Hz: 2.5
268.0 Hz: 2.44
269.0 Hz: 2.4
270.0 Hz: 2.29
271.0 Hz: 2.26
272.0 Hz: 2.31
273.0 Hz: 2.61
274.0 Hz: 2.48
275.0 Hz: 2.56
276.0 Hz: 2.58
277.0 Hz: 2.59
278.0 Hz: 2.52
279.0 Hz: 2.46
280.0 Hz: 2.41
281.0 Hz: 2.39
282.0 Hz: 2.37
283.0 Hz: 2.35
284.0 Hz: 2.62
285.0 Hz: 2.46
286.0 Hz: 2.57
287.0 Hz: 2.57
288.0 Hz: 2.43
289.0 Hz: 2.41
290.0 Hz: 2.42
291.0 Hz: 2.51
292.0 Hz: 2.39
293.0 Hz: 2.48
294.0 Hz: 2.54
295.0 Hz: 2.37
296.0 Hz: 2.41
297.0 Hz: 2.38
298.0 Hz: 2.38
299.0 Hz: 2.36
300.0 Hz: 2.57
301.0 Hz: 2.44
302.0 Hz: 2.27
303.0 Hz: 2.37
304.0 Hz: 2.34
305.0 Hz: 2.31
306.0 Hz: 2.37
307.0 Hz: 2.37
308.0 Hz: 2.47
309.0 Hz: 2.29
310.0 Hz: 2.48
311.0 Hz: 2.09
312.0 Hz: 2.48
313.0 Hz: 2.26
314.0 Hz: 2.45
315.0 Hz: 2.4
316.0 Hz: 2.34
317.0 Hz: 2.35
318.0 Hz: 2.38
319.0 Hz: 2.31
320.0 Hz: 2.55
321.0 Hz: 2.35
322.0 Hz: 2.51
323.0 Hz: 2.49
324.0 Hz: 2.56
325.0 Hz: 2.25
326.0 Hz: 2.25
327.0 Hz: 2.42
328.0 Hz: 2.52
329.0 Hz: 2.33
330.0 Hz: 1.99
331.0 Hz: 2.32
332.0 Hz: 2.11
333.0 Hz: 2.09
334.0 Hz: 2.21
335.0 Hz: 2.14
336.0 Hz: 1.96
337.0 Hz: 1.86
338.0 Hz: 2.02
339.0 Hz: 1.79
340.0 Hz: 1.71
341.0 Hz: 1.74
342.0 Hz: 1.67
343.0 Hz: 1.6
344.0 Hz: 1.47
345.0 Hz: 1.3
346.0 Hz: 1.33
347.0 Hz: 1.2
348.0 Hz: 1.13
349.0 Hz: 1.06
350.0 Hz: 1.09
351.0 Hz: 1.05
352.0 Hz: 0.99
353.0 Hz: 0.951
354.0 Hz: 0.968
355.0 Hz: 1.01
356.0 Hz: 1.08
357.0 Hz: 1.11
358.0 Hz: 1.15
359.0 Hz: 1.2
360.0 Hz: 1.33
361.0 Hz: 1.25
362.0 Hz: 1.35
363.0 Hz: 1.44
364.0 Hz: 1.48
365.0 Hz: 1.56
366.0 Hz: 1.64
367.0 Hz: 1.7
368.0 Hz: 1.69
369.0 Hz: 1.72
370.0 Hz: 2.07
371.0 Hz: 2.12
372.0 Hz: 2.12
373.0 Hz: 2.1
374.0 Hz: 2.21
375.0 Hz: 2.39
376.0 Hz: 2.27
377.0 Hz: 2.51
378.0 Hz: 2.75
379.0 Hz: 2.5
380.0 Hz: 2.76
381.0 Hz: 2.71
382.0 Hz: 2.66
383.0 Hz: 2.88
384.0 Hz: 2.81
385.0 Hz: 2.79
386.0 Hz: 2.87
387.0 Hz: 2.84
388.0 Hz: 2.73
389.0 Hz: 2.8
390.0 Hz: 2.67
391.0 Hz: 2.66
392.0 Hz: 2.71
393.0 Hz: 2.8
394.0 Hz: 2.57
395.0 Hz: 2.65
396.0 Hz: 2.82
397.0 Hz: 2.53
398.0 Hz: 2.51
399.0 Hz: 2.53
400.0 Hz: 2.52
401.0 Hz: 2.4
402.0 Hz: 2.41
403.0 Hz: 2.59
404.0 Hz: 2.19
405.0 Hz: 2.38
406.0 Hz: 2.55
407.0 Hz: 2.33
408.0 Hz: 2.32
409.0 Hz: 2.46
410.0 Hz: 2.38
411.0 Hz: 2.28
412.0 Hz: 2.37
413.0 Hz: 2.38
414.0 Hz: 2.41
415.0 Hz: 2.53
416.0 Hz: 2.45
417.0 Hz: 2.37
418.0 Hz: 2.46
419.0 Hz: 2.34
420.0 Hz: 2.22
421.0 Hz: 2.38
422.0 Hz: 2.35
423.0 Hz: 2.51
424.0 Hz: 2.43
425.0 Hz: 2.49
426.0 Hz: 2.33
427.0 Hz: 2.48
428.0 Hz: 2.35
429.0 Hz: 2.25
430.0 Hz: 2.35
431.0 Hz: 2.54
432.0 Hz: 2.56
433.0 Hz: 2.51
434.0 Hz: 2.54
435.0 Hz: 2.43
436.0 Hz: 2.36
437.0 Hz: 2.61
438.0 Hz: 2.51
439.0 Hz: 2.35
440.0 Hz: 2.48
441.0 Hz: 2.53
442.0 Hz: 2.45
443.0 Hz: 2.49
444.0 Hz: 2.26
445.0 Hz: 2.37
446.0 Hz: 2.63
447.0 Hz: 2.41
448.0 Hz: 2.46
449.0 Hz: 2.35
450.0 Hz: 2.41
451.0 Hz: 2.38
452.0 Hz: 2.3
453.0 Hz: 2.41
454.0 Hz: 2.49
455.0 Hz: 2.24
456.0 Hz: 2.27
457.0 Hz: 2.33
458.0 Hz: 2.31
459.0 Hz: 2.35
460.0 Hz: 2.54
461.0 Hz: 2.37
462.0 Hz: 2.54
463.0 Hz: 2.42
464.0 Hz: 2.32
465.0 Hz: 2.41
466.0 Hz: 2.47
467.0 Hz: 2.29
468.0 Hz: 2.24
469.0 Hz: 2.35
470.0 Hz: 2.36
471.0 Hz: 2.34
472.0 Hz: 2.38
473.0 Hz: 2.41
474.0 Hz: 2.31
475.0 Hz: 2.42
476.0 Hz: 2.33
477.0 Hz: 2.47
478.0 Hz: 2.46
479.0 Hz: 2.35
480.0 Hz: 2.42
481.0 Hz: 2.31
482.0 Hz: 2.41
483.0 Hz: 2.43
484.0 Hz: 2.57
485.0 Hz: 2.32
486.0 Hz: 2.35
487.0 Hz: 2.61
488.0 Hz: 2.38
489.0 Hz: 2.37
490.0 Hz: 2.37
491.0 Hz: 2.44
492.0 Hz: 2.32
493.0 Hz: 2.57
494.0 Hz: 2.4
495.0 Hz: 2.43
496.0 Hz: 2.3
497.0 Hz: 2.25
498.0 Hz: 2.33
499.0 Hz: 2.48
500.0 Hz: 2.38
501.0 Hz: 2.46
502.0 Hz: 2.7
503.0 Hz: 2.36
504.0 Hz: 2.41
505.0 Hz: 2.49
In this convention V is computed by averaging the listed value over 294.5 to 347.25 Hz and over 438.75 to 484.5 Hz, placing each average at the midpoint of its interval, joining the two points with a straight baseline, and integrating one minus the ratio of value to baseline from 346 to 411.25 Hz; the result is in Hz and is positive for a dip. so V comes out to 5.9 Hz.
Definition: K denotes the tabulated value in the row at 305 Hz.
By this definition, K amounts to 2.31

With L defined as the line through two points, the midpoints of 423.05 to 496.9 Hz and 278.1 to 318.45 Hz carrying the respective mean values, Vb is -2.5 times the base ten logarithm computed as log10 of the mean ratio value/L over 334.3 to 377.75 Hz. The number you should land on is 0.46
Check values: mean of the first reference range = 2.41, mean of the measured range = 1.58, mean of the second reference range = 2.41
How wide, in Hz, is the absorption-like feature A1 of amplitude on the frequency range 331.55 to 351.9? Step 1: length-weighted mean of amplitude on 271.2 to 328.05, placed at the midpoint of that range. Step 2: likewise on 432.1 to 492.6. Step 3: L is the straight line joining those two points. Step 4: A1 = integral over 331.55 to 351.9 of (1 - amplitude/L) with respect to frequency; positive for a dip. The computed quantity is 6.8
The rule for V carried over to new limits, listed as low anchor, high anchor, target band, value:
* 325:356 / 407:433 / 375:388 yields -4.0 Hz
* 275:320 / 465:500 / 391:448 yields -1.3 Hz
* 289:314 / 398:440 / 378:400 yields -2.6 Hz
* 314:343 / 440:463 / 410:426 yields -0.3 Hz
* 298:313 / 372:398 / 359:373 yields 5.0 Hz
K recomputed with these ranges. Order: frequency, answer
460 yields 2.54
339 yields 1.79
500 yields 2.38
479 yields 2.35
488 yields 2.38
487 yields 2.61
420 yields 2.22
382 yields 2.66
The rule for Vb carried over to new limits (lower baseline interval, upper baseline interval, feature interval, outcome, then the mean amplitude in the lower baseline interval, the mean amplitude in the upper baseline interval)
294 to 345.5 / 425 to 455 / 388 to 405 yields -0.099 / 2.23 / 2.43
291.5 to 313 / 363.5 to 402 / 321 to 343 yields 0.128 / 2.39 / 2.42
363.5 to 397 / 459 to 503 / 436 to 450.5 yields -0.018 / 2.41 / 2.4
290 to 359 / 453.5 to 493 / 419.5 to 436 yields -0.066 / 2.02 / 2.39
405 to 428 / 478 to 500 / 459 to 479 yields 0.005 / 2.4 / 2.4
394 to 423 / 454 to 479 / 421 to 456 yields -0.010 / 2.44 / 2.37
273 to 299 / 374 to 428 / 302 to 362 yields 0.293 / 2.47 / 2.52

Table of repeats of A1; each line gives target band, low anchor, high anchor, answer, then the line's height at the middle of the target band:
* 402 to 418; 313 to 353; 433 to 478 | -1.20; 2.23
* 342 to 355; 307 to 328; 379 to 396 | 6.91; 2.54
